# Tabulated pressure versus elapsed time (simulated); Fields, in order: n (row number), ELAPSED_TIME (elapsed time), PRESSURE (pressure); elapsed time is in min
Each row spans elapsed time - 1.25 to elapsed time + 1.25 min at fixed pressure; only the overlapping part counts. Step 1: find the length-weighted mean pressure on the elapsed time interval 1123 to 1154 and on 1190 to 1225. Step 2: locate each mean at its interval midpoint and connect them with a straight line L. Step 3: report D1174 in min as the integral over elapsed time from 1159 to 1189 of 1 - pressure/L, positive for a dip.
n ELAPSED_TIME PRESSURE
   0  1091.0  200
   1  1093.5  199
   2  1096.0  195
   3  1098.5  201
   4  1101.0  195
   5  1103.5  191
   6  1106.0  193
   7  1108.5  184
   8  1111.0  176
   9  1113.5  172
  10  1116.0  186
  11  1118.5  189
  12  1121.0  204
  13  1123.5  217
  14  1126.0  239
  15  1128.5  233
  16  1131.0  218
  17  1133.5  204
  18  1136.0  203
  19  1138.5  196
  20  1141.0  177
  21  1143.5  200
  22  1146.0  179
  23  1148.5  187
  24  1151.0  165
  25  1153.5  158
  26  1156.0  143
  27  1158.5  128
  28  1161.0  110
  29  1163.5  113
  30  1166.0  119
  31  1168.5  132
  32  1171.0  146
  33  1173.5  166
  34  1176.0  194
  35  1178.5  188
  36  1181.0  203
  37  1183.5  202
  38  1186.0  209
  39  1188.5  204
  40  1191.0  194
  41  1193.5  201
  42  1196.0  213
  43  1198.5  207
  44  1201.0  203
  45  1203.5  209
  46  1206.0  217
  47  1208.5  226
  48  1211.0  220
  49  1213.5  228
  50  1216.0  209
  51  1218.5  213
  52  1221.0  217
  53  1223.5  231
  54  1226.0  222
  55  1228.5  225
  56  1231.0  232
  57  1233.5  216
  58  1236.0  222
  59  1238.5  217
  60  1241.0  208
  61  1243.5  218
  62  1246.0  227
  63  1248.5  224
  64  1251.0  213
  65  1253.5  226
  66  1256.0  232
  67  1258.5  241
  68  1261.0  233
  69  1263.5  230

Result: 6.3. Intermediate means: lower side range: 199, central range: 164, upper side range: 214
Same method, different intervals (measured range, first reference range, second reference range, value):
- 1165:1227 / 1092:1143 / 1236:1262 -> 4.3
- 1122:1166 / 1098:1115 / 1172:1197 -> 2.8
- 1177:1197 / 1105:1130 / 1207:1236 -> 1.2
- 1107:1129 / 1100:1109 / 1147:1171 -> -2.6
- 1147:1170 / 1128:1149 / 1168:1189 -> 6.2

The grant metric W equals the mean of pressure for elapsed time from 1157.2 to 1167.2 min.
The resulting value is 118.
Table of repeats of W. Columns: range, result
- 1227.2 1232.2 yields 228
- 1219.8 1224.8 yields 224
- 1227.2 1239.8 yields 222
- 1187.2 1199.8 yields 204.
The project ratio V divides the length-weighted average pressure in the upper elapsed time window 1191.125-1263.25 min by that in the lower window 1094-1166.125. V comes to 1.20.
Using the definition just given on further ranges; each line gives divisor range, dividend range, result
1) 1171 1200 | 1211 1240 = 1.13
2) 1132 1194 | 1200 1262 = 1.28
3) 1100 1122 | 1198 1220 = 1.15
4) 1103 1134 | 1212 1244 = 1.10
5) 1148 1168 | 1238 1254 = 1.58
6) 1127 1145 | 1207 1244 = 1.08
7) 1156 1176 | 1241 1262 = 1.67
